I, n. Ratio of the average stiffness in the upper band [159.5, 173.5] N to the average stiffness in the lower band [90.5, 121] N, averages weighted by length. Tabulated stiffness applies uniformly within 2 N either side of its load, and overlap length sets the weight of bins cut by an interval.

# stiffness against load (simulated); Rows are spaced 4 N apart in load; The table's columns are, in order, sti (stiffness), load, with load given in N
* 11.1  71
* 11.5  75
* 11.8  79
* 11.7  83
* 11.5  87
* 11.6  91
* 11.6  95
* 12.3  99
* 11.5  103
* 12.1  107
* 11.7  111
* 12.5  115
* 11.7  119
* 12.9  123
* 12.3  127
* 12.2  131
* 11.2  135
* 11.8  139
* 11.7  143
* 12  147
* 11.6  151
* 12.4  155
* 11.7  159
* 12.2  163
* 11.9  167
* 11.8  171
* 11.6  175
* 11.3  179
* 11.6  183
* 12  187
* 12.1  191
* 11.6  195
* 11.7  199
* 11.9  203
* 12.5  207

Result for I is 1.00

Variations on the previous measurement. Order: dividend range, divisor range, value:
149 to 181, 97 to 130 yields 0.97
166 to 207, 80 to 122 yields 0.99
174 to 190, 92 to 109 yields 0.98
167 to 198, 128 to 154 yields 0.99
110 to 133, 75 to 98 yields 1.05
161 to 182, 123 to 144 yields 0.98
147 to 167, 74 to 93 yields 1.03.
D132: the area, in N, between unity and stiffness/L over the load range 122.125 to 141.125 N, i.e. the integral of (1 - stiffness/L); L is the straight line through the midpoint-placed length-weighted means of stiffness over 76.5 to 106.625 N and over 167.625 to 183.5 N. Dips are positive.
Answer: -0.6 N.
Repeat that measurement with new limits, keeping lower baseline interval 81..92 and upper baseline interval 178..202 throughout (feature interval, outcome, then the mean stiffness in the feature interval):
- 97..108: -0.31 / 12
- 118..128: -0.61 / 12.4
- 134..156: -0.19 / 11.8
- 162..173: -0.22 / 11.9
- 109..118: -0.32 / 12.1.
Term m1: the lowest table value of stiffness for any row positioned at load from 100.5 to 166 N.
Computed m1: 11.2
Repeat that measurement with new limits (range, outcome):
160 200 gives 11.3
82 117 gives 11.5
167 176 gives 11.6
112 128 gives 11.7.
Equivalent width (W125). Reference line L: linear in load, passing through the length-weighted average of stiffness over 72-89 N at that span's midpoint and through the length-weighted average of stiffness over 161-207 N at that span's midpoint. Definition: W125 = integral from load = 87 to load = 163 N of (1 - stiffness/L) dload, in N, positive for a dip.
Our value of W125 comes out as -1.5 N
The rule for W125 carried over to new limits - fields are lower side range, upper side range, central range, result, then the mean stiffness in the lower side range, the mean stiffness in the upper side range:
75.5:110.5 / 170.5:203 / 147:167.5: -0.4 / 11.7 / 11.7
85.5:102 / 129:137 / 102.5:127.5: -0.9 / 11.7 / 11.7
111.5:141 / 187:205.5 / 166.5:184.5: 0.5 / 12.1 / 11.9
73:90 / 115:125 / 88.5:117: 0.3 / 11.6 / 12.3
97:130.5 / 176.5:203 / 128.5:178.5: 0.4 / 12.1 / 11.7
